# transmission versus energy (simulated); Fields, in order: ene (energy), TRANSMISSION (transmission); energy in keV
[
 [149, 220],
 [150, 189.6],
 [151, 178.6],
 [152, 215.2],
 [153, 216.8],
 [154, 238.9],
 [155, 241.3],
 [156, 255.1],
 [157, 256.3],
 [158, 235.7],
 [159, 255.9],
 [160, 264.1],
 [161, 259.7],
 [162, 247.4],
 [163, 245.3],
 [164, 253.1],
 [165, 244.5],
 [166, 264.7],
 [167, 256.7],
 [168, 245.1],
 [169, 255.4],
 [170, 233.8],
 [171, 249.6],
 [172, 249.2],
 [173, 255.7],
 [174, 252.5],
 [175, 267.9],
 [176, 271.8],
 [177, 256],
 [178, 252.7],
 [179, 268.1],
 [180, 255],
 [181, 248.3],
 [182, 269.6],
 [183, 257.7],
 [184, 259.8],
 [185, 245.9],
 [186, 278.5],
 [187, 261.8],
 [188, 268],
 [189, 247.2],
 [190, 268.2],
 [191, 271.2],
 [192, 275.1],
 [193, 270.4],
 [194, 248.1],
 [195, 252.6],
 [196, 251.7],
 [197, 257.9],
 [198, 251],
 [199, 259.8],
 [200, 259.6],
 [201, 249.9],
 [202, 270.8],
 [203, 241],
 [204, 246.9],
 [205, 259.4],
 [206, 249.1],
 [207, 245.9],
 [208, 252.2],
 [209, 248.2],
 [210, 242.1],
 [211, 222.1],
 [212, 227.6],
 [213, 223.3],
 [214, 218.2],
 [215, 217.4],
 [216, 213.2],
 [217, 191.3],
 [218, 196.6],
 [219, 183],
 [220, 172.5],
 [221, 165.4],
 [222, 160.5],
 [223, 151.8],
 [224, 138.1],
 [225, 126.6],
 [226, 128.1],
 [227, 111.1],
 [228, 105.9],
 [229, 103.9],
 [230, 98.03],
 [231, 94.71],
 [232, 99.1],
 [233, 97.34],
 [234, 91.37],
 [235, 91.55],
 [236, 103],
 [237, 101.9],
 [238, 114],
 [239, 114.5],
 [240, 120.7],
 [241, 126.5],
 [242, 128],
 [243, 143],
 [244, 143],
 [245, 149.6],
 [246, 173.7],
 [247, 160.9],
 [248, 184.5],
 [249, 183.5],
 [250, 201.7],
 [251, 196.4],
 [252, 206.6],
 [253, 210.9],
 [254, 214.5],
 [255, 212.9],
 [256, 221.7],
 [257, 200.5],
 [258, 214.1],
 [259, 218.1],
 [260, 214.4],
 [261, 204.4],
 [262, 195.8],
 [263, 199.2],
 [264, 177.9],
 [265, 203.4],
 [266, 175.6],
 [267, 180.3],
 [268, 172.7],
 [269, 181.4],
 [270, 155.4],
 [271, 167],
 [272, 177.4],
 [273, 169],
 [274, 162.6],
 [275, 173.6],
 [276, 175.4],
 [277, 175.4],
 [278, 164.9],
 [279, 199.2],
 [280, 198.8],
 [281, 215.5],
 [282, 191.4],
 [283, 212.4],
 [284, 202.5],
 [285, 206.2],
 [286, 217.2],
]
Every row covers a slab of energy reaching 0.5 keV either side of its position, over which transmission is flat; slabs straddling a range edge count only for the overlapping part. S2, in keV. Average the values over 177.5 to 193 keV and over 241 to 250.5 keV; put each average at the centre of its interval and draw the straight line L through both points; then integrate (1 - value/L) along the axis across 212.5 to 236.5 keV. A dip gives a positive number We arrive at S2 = 6.55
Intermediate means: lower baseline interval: 262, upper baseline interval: 161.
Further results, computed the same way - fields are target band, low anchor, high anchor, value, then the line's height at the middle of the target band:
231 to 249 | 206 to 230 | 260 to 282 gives 5.6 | 184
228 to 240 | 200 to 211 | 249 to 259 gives 6.6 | 225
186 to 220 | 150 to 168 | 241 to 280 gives -4.2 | 216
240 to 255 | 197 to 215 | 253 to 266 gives 2.9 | 214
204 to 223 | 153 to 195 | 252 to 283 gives 1.1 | 228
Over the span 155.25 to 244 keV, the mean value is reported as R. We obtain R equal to 214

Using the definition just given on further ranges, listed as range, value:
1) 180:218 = 249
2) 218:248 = 130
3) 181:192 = 263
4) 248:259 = 206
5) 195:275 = 183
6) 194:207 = 254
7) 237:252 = 153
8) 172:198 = 260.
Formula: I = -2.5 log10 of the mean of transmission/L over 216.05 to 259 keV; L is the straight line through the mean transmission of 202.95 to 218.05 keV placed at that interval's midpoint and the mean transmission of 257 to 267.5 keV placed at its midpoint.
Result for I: 0.36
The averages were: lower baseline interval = 232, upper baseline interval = 198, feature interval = 152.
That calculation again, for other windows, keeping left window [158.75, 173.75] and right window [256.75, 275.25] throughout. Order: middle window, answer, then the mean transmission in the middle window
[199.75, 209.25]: -0.12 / 252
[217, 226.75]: 0.33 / 159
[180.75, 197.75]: -0.10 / 261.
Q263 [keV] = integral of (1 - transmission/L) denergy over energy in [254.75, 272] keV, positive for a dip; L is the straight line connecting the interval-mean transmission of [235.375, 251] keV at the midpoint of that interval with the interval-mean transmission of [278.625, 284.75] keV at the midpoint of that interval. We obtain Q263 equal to -1.8 keV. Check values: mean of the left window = 145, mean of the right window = 204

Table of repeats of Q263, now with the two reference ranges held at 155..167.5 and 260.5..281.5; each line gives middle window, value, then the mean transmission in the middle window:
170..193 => -2.0 keV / 260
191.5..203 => -1.4 keV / 258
